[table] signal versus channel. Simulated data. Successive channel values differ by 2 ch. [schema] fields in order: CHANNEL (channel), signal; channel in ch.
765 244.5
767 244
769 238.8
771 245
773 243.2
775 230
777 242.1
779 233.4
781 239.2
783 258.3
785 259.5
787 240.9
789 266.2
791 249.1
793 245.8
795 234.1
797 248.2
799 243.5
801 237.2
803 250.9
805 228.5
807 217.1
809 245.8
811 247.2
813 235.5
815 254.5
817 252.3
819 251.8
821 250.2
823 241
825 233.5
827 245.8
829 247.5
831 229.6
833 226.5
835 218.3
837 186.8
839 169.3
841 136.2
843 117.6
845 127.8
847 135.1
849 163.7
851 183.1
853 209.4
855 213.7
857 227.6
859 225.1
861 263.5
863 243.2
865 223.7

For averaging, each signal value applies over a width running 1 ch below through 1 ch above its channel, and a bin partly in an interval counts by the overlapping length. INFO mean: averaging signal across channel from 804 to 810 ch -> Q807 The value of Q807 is 230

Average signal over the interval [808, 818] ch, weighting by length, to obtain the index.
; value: 247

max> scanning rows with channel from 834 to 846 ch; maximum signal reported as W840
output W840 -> 218.3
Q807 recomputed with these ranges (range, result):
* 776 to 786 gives 246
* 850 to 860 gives 212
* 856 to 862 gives 239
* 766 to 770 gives 241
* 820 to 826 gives 242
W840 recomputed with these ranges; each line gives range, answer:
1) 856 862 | 263.5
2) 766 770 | 244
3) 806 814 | 247.2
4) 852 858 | 227.6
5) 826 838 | 247.5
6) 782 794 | 266.2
